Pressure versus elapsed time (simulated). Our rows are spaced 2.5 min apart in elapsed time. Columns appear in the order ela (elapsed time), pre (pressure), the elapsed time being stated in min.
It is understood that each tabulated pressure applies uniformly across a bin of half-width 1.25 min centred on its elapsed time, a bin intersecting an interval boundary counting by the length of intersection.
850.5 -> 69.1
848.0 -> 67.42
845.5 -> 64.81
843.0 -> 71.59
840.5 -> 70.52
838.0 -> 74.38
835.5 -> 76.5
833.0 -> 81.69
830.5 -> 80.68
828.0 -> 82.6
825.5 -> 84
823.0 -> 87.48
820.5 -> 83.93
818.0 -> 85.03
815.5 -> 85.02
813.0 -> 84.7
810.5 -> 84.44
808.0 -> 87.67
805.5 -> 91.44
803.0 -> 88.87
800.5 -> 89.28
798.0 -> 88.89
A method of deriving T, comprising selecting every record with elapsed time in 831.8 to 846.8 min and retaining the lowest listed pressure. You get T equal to 64.81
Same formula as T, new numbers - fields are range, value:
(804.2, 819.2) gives 84.44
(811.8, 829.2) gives 82.6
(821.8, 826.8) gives 84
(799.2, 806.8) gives 88.87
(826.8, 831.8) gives 80.68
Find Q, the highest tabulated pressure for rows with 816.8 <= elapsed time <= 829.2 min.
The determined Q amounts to 87.48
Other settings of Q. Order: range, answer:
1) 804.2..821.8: 91.44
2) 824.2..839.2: 84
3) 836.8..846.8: 74.38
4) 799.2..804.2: 89.28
